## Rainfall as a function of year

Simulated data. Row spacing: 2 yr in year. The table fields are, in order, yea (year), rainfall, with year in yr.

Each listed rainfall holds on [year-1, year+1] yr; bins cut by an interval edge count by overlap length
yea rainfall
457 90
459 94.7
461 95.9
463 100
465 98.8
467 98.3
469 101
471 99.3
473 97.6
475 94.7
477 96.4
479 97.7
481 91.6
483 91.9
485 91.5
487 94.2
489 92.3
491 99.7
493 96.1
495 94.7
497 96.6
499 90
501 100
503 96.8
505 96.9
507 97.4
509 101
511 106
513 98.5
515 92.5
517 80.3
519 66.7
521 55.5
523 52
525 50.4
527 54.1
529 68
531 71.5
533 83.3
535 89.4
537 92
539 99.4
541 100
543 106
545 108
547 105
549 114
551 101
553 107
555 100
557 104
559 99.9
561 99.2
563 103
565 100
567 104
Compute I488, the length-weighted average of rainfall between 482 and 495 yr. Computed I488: 94.3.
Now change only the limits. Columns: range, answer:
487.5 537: 84.8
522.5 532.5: 60.8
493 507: 96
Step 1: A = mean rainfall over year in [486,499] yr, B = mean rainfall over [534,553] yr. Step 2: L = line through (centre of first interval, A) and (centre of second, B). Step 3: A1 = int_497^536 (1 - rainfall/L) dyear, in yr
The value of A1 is 6.4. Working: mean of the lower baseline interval 95.2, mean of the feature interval 82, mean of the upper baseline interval 102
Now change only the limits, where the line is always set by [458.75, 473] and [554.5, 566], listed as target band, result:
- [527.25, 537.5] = 2.24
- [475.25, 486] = 0.54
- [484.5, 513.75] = 0.74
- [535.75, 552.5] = -0.41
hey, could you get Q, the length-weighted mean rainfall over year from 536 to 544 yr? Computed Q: 99.3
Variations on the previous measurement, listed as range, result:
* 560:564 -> 101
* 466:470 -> 99.7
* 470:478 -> 97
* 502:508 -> 97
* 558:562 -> 99.6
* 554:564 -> 101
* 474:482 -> 95.1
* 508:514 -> 102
